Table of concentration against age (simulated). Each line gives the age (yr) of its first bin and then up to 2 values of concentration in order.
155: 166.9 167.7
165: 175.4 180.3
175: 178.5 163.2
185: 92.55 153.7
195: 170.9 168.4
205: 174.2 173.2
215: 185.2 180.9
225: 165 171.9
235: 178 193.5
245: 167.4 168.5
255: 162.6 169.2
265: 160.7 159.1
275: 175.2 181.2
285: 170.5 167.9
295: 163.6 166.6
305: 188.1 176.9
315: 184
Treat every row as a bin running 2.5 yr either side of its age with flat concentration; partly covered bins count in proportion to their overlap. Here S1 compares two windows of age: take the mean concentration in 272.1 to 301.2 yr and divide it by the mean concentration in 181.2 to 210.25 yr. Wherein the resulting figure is 1.11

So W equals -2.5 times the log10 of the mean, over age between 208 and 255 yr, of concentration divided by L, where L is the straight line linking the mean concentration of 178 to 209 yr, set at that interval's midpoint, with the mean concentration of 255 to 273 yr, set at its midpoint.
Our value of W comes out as -0.10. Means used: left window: 155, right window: 163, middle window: 175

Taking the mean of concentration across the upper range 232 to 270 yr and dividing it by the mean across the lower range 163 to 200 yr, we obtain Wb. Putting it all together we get 1.07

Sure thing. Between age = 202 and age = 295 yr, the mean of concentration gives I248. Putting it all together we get 172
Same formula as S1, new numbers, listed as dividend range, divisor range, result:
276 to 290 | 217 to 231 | 1.01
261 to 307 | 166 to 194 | 1.09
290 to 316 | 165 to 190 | 1.12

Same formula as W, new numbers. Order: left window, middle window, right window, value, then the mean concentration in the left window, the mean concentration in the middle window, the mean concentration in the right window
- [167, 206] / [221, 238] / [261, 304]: -0.059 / 160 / 173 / 169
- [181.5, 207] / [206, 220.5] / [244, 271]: -0.151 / 152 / 179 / 165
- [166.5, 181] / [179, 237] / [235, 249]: 0.079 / 175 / 165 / 179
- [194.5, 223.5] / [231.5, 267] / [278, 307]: 0.016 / 175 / 172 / 173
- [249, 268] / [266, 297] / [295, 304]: -0.012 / 165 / 169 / 169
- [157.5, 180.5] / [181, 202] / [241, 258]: 0.172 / 174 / 147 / 169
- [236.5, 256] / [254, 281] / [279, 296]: 0.030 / 174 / 168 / 171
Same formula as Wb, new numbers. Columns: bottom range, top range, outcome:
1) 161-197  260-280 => 1.05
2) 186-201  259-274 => 1.04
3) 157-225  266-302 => 1.01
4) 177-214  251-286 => 1.06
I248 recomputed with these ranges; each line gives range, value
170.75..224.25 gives 165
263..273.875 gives 162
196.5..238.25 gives 175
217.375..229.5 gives 173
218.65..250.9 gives 175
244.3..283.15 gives 168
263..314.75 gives 172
